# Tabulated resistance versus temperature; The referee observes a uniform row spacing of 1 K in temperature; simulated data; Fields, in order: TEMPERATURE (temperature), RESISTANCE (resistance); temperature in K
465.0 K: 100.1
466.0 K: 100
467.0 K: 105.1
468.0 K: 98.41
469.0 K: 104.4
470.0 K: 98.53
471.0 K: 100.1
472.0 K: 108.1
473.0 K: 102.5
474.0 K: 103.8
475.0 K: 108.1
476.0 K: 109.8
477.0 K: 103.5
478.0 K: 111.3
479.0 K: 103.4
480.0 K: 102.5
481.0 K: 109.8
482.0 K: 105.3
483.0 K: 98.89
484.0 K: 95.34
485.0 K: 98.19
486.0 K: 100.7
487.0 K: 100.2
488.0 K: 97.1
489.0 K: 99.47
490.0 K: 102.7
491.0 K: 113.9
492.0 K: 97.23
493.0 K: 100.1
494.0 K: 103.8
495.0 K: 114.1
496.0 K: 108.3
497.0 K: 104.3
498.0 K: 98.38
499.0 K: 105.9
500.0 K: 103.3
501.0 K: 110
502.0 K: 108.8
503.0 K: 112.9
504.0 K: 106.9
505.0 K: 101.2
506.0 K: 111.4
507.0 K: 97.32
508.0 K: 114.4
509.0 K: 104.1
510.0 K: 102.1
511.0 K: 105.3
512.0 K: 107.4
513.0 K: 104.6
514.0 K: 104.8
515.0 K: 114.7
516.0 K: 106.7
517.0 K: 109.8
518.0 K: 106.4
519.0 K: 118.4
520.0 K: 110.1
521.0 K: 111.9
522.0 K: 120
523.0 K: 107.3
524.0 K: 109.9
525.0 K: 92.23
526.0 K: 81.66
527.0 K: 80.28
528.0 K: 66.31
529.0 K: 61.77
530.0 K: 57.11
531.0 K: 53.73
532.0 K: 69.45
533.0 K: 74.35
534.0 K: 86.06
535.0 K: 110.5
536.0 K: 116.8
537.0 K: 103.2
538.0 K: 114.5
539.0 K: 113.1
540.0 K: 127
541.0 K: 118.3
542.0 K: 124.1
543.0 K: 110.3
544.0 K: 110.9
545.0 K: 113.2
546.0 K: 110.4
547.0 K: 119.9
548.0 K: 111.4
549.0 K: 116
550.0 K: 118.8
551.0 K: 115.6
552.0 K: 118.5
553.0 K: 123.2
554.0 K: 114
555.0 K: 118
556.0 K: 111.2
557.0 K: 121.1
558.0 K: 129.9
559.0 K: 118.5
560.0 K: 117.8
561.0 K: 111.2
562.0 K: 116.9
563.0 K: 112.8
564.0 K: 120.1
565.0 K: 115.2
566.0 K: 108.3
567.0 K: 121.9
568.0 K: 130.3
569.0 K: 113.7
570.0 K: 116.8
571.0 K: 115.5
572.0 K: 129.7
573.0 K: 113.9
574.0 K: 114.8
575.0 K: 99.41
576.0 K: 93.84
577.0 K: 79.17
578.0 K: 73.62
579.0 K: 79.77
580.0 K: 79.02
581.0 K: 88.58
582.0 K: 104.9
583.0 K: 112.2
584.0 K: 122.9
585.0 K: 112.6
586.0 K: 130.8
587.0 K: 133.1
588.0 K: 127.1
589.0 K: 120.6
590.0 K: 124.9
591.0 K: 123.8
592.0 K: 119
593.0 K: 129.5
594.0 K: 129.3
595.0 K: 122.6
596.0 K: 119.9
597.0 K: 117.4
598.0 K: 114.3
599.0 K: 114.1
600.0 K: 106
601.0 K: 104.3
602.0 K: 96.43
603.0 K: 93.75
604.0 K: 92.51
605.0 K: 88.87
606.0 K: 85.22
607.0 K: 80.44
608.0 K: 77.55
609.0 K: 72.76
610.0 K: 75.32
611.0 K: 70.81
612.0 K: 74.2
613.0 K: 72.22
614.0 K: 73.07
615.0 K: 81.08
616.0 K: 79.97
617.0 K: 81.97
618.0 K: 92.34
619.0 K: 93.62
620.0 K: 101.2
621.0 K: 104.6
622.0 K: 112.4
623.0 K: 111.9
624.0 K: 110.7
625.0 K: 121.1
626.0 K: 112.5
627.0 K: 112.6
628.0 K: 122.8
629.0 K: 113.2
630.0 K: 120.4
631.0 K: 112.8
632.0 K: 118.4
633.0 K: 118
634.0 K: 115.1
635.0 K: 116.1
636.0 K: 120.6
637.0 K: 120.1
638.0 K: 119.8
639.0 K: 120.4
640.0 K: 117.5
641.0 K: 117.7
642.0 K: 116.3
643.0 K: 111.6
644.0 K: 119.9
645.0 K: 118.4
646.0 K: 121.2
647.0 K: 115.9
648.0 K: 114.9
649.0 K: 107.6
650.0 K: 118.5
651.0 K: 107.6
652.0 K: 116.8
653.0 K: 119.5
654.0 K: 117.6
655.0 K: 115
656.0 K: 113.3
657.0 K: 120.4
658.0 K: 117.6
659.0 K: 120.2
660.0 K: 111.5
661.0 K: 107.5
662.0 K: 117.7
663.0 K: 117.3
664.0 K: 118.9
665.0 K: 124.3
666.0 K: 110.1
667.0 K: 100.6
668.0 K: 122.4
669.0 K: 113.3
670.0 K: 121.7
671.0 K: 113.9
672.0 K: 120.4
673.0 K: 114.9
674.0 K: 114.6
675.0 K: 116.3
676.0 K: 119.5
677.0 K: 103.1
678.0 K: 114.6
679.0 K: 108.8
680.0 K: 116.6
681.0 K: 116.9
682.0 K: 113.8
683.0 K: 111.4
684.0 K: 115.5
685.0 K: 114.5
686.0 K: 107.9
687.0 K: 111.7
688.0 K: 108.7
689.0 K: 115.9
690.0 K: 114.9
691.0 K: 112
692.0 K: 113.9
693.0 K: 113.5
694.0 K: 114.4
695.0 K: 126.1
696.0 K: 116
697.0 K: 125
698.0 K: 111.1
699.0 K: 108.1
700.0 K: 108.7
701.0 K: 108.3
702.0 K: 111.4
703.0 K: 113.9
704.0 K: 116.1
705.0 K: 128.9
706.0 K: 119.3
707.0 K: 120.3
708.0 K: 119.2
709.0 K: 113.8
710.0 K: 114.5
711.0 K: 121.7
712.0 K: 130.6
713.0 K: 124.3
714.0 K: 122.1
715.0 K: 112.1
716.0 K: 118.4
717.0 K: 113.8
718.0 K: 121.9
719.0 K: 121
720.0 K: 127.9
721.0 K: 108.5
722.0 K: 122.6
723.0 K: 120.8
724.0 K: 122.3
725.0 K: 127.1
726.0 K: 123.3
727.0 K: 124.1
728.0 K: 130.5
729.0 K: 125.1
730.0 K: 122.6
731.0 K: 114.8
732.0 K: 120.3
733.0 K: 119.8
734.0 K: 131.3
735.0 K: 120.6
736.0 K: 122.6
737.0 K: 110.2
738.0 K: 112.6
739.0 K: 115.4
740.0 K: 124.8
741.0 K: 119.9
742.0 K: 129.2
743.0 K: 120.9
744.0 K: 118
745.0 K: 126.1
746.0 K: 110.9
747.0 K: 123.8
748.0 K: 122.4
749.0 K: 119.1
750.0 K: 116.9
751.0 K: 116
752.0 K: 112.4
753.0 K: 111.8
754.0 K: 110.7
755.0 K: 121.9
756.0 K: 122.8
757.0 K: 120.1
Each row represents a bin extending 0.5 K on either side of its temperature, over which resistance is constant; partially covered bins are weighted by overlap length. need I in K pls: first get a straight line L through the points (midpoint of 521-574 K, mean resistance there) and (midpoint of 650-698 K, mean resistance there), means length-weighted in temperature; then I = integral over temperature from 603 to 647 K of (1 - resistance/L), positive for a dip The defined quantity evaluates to 3.76 K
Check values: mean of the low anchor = 108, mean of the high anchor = 115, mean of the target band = 103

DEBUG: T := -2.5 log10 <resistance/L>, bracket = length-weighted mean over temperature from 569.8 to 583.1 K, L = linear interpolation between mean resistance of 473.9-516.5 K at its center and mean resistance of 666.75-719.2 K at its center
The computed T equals 0.10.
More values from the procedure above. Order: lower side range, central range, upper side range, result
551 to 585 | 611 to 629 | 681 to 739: 0.17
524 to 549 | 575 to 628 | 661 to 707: 0.04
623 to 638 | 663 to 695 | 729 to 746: 0.04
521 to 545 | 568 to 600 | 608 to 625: -0.22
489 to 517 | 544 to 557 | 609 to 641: -0.11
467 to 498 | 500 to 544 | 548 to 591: 0.06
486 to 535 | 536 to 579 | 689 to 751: -0.10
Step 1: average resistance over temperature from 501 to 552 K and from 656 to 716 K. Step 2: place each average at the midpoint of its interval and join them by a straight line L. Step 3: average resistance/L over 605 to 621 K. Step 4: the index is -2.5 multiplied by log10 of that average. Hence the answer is 0.32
